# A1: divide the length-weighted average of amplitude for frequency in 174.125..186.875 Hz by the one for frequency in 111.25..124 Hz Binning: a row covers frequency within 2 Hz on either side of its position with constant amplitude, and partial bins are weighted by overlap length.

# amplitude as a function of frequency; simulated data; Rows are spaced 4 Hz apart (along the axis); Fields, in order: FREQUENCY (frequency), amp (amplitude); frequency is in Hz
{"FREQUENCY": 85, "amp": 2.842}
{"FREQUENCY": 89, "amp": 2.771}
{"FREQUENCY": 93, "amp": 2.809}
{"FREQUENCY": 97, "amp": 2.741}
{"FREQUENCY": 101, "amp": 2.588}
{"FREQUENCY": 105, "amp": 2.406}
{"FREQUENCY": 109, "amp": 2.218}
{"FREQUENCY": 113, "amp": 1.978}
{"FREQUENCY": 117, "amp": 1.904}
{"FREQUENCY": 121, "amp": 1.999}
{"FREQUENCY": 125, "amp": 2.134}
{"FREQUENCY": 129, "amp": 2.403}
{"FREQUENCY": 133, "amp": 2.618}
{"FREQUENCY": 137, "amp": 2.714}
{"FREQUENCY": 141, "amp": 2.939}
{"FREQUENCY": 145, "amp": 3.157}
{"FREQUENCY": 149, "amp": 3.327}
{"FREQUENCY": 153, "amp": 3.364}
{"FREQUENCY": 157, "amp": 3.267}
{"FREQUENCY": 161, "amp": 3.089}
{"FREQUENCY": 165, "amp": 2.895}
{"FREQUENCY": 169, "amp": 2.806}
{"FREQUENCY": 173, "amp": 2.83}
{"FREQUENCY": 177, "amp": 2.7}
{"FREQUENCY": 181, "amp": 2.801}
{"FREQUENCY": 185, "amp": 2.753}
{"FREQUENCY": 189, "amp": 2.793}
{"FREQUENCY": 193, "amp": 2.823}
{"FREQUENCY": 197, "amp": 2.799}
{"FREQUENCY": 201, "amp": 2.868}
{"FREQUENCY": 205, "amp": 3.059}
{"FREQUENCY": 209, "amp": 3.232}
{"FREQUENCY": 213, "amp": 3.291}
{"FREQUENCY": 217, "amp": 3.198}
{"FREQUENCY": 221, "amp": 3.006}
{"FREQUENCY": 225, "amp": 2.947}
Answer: 1.4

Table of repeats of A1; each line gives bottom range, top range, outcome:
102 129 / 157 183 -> 1.34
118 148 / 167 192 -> 1.08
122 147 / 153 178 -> 1.13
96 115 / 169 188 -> 1.17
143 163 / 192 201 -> 0.87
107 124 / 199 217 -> 1.54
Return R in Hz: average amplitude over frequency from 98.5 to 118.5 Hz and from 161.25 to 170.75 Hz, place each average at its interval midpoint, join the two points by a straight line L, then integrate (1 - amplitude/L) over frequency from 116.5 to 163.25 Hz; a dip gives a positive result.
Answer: -2.8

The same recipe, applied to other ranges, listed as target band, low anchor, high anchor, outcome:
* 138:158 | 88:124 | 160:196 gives -4.2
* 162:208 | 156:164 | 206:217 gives 4.9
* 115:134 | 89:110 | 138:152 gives 4.6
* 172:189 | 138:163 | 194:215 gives 1.8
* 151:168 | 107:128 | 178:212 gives -4.2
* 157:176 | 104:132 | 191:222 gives -2.2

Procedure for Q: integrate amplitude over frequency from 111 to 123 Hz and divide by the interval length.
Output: 1.96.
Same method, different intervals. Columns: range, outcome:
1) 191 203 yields 2.83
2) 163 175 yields 2.84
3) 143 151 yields 3.24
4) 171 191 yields 2.78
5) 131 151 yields 2.95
